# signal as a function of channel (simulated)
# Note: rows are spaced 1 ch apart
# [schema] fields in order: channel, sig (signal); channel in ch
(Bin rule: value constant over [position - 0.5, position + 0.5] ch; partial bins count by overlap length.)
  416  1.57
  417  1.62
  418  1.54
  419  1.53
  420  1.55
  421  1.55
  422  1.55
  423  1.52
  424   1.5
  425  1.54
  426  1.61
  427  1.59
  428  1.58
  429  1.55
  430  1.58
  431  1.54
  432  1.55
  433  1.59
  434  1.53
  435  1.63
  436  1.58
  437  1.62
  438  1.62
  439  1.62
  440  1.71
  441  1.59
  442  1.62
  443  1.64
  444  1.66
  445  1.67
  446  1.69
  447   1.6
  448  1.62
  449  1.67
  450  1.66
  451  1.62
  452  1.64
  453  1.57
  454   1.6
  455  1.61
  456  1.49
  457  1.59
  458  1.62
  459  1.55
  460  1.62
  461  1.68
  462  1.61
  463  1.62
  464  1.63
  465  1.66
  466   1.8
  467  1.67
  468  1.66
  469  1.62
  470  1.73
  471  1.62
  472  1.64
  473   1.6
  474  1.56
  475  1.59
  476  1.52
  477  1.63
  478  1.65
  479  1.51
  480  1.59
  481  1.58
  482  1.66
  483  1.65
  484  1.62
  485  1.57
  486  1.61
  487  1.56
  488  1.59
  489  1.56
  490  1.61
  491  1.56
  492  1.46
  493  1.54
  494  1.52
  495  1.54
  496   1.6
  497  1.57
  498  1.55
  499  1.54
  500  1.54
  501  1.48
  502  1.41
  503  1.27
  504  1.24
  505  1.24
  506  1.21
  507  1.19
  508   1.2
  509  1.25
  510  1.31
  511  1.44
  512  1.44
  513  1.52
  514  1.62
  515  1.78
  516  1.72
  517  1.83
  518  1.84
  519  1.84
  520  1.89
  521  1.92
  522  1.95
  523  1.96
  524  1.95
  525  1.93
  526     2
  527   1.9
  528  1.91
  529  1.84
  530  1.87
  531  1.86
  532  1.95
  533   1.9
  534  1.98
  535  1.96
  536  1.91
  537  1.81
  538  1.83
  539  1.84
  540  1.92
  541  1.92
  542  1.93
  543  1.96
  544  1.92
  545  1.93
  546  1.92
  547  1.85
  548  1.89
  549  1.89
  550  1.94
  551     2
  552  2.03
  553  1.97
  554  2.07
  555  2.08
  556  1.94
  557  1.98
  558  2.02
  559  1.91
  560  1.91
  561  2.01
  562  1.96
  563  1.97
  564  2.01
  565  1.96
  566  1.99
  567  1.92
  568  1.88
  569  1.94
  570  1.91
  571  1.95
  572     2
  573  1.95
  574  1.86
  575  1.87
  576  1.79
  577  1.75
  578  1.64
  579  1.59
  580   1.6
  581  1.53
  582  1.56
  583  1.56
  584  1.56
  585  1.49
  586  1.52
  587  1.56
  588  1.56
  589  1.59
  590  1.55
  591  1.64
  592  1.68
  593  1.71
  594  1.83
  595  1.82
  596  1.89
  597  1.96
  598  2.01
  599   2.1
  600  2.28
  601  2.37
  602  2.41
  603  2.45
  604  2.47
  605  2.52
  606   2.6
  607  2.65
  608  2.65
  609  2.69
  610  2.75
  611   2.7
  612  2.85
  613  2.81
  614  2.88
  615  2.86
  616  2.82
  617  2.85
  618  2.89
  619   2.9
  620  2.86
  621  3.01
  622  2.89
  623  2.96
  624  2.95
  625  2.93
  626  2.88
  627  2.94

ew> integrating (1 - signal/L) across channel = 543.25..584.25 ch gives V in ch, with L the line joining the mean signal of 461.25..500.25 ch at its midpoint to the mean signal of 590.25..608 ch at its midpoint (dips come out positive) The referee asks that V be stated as 2.0 ch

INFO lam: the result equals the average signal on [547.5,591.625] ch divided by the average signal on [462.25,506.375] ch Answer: 1.2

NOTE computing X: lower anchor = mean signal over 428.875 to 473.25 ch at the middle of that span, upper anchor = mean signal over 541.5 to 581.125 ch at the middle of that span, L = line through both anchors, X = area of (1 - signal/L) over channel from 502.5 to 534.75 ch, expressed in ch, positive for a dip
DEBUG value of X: 2.1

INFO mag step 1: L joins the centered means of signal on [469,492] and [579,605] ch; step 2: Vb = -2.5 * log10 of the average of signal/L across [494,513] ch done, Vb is 0.18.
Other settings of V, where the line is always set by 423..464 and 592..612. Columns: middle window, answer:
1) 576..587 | 3.1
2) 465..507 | 5.6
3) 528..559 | 1.8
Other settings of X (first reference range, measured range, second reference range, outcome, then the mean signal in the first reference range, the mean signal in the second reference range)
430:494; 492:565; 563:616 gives 2.8 ch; 1.61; 2.04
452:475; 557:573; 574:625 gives 0.8 ch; 1.62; 2.21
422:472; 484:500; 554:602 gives 1.2 ch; 1.61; 1.84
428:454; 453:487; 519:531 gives 2.0 ch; 1.61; 1.91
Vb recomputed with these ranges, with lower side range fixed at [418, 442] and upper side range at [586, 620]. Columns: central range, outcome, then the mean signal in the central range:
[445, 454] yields 0.02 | 1.63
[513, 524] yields 0.07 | 1.83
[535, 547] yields 0.08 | 1.9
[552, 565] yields 0.07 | 1.99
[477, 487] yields 0.12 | 1.6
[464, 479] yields 0.07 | 1.63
